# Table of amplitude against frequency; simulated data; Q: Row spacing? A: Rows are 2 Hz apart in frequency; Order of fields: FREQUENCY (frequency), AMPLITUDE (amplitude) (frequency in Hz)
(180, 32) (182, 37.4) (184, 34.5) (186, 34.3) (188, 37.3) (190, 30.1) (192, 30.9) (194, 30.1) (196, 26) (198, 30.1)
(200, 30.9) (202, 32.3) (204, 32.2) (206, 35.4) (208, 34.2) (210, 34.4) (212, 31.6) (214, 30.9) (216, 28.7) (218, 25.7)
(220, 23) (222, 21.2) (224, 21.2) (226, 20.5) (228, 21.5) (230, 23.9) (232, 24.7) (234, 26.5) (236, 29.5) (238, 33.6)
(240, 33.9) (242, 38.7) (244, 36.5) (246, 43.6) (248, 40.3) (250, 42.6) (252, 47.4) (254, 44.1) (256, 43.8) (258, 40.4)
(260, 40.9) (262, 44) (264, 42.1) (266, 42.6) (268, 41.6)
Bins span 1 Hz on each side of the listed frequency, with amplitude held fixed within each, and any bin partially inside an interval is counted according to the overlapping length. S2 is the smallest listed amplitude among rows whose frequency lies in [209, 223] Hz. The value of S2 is 21.2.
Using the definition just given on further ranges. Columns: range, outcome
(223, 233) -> 20.5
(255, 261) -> 40.4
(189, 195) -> 30.1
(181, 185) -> 34.5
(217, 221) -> 23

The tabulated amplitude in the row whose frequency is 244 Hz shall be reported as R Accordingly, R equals 36.5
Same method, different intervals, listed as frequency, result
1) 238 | 33.6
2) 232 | 24.7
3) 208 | 34.2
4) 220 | 23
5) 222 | 21.2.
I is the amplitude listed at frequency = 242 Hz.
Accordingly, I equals 38.7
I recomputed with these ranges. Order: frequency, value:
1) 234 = 26.5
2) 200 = 30.9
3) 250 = 42.6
